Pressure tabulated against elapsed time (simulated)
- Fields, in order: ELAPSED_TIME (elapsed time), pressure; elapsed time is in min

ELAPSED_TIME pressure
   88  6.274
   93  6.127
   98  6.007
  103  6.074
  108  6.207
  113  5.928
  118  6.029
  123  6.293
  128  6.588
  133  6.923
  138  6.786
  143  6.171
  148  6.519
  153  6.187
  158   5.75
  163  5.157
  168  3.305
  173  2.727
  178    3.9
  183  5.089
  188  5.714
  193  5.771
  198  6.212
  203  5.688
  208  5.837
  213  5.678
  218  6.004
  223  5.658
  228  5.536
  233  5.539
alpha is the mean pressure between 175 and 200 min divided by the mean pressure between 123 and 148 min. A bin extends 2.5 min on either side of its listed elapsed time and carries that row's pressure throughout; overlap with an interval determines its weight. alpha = 0.8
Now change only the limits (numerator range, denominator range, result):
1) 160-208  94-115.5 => 0.81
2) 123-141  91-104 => 1.10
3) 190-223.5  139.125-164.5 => 0.97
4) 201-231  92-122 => 0.94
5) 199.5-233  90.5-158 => 0.91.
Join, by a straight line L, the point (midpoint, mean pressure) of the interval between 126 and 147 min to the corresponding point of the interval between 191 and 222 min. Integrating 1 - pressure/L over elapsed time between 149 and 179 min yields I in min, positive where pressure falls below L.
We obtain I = 8.1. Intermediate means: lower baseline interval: 6.61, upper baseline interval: 5.86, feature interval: 4.64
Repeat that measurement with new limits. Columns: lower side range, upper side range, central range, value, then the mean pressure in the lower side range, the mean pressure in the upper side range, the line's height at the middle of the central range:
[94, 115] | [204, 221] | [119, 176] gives 2.9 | 6.06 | 5.82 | 5.97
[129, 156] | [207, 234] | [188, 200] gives 0.1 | 6.51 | 5.71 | 5.98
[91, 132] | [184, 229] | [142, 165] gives 0.2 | 6.19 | 5.77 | 6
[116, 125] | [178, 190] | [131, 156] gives -3.1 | 6.16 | 5.08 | 5.77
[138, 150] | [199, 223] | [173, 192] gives 4.3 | 6.43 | 5.81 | 6.07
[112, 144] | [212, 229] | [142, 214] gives 9.0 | 6.42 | 5.74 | 6.05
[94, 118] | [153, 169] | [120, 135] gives -2.4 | 6.06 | 5.1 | 5.68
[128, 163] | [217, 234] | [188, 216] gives 0.1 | 6.32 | 5.67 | 5.86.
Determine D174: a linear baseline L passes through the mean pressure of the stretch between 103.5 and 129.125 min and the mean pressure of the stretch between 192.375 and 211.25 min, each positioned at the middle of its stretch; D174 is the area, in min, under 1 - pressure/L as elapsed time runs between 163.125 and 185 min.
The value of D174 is 7.7 min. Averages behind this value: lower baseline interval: 6.18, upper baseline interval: 5.88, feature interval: 3.88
